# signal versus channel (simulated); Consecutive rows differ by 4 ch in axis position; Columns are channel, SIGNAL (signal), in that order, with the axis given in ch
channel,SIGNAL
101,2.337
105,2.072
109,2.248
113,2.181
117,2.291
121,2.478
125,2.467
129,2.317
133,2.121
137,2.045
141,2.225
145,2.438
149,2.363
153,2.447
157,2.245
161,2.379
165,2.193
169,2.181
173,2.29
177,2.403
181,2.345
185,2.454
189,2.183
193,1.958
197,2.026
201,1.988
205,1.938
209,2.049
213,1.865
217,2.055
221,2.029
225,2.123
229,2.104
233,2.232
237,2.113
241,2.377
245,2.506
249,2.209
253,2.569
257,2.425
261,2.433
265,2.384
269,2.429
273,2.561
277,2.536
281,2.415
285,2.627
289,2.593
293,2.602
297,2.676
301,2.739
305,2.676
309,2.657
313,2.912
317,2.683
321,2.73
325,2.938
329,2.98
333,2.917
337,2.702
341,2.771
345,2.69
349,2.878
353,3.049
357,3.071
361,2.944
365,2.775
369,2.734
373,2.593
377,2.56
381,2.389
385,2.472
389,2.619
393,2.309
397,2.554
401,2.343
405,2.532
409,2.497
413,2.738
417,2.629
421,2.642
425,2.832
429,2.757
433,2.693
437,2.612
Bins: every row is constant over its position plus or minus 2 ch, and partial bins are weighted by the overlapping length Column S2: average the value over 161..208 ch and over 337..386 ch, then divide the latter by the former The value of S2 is 1.3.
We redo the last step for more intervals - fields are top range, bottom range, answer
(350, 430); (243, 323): 1.03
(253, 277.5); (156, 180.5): 1.08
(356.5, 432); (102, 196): 1.15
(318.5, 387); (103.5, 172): 1.22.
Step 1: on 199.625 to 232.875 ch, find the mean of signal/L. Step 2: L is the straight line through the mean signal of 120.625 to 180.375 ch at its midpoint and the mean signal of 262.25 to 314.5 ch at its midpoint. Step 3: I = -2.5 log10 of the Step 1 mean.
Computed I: 0.20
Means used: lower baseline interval 2.3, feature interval 2.03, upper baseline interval 2.6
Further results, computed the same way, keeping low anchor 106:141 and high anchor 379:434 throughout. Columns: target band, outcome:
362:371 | -0.10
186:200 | 0.13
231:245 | 0.05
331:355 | -0.14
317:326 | -0.13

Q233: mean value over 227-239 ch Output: 2.15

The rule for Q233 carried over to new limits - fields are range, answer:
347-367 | 2.94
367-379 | 2.63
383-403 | 2.46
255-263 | 2.43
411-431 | 2.72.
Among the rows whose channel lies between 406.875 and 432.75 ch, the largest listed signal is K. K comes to 2.832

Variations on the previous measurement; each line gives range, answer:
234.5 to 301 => 2.739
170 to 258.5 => 2.569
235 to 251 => 2.506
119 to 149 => 2.478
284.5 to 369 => 3.071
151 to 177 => 2.447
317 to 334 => 2.98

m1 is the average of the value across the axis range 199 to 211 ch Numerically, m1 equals 1.99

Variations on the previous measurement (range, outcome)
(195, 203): 2.01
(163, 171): 2.19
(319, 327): 2.83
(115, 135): 2.33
